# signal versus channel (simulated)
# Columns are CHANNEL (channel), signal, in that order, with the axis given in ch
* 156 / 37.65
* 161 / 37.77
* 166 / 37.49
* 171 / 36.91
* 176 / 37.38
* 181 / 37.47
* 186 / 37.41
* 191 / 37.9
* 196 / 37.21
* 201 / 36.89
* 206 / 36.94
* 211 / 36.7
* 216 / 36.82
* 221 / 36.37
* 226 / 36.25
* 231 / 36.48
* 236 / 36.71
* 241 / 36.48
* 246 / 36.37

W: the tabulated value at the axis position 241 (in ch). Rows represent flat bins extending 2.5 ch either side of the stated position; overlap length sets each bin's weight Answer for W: 36.48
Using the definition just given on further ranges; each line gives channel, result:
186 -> 37.41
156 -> 37.65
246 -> 36.37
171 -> 36.91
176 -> 37.38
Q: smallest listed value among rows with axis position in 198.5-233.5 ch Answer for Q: 36.25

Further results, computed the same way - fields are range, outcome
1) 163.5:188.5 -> 36.91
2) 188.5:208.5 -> 36.89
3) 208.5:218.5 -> 36.7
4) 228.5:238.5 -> 36.48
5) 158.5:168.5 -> 37.49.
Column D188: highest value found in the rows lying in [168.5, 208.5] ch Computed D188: 37.9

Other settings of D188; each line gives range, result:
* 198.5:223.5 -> 36.94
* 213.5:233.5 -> 36.82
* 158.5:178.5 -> 37.77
